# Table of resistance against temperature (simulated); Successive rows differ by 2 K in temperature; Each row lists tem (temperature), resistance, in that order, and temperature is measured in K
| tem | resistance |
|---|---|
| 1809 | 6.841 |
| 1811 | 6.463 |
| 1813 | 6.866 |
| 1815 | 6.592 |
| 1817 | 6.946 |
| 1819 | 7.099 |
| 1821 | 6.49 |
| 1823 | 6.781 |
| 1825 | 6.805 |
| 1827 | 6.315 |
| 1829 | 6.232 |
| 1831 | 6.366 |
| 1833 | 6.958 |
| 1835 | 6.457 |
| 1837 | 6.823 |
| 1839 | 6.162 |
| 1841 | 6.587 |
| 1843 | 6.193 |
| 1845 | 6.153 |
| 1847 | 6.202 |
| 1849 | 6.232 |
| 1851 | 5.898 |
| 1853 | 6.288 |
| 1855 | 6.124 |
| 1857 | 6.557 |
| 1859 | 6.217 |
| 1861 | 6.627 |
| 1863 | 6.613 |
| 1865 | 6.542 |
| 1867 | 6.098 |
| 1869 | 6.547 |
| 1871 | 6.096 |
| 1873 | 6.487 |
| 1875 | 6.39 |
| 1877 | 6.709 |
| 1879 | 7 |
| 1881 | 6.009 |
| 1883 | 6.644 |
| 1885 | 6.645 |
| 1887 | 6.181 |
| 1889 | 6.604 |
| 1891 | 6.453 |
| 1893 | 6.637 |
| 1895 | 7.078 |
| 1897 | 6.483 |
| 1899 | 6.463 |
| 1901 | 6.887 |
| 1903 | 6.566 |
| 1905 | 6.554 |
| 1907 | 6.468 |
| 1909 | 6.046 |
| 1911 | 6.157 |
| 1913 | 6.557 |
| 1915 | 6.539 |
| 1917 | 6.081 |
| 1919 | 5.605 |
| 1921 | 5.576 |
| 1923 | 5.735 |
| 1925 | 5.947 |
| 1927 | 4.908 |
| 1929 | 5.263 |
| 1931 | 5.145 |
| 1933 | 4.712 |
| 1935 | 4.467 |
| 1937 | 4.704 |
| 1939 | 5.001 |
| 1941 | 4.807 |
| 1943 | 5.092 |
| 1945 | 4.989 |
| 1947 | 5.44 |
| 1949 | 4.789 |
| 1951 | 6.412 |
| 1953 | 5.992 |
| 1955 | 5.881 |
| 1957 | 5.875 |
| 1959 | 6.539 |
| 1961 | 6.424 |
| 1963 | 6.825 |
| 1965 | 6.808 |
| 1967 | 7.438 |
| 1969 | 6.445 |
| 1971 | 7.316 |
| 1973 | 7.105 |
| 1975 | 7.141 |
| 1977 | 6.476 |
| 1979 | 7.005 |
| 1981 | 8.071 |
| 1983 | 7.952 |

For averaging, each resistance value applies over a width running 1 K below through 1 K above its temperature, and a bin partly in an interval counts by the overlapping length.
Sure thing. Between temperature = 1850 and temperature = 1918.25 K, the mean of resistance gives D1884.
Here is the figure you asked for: 6.45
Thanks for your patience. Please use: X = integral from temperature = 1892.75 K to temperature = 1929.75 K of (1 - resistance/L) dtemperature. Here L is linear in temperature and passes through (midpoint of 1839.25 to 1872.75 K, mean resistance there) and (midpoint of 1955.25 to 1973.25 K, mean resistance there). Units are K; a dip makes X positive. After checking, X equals 1.8 K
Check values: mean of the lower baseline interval 6.31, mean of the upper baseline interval 6.7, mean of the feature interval 6.18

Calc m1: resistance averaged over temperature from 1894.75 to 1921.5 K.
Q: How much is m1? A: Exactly 6.36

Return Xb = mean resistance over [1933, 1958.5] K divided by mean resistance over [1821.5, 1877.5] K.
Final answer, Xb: 0.8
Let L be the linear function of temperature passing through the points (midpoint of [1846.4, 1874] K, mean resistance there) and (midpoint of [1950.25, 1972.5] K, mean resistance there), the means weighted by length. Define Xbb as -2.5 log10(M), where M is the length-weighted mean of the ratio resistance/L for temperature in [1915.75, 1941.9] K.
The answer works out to 0.23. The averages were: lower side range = 6.33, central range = 5.24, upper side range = 6.56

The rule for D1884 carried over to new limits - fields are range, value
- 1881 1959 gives 5.89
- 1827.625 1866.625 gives 6.38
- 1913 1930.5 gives 5.74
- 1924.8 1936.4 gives 5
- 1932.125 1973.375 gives 5.84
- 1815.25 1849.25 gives 6.53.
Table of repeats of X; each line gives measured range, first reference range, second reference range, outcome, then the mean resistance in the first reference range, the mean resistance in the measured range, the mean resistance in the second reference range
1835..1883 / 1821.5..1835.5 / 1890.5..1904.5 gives 1.62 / 6.56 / 6.38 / 6.66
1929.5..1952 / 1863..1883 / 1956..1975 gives 5.49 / 6.45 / 5.06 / 6.77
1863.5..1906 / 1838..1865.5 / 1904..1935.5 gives -3.45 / 6.31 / 6.53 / 5.76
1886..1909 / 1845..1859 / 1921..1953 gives -3.60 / 6.21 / 6.56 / 5.2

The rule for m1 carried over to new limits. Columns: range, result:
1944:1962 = 5.82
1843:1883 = 6.36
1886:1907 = 6.58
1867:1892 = 6.47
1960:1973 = 6.89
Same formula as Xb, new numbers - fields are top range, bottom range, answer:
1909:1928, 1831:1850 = 0.92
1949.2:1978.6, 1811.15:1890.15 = 1.02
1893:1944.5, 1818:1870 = 0.90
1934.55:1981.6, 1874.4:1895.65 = 0.93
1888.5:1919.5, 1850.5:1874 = 1.02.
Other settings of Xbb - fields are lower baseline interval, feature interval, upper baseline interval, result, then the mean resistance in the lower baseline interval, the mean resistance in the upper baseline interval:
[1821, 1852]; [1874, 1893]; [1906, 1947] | -0.10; 6.41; 5.49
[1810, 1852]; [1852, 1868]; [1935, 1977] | 0.00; 6.51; 6.02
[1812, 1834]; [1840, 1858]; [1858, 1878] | 0.05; 6.68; 6.43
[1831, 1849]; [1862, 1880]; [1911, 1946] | -0.08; 6.43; 5.38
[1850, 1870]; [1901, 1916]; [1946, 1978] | -0.01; 6.35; 6.43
